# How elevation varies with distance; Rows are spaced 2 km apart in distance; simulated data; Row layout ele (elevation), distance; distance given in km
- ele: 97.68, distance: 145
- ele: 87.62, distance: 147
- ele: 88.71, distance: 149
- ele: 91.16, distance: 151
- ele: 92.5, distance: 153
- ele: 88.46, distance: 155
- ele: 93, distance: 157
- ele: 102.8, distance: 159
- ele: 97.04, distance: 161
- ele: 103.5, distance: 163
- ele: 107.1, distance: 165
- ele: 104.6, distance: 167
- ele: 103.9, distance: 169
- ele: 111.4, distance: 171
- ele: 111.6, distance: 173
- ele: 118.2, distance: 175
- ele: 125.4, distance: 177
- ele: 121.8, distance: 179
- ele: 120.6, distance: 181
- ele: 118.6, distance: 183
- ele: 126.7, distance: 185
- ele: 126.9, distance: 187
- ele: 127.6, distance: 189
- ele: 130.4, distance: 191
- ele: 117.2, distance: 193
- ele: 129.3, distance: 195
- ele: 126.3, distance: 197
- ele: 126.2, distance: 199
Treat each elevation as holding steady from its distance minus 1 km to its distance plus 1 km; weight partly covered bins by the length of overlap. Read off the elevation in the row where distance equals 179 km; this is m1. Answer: 121.8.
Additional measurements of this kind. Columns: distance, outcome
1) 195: 129.3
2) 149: 88.71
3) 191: 130.4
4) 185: 126.7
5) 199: 126.2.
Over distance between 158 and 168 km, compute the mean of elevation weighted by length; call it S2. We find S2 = 103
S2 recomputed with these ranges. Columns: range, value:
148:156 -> 90.2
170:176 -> 114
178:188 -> 123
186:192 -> 128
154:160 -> 94.8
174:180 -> 122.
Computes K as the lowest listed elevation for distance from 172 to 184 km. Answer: 111.6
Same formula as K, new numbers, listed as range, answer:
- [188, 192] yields 127.6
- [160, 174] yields 97.04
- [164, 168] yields 104.6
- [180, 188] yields 118.6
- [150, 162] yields 88.46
